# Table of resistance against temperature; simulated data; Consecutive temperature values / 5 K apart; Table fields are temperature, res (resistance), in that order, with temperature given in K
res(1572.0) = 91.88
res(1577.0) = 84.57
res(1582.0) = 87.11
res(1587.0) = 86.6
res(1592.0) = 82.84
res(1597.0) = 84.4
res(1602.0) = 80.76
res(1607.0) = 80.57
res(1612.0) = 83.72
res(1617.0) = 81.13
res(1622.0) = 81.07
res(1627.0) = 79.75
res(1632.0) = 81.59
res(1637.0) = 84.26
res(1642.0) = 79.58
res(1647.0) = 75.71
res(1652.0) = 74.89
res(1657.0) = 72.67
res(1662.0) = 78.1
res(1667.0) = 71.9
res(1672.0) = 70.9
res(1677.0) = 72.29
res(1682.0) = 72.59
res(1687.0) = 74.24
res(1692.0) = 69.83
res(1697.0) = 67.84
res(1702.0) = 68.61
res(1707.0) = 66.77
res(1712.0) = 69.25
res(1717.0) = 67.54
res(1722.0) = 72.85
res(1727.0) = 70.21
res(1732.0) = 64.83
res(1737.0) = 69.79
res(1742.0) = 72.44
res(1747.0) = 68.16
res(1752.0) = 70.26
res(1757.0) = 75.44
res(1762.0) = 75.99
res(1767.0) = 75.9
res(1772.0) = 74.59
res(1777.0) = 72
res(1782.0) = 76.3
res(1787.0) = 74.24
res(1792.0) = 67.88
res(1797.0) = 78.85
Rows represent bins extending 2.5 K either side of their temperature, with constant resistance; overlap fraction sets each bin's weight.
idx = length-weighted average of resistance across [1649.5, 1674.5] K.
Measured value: 73.7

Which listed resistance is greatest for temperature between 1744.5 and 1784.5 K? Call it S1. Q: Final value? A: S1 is 76.3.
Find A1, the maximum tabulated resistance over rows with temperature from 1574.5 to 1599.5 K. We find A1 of 87.11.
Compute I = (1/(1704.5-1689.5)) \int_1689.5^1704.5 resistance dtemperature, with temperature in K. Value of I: 68.8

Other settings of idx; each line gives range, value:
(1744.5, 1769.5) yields 73.2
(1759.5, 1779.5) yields 74.6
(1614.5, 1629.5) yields 80.7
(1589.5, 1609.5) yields 82.1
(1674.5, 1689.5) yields 73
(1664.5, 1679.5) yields 71.7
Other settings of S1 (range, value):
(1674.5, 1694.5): 74.24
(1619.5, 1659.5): 84.26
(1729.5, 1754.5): 72.44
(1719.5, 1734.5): 72.85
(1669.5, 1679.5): 72.29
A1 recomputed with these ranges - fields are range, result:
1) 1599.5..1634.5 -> 83.72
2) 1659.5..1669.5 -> 78.1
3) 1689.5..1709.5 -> 69.83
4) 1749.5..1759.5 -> 75.44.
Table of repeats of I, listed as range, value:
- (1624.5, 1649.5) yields 80.2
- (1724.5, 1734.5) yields 67.5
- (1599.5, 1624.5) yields 81.5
